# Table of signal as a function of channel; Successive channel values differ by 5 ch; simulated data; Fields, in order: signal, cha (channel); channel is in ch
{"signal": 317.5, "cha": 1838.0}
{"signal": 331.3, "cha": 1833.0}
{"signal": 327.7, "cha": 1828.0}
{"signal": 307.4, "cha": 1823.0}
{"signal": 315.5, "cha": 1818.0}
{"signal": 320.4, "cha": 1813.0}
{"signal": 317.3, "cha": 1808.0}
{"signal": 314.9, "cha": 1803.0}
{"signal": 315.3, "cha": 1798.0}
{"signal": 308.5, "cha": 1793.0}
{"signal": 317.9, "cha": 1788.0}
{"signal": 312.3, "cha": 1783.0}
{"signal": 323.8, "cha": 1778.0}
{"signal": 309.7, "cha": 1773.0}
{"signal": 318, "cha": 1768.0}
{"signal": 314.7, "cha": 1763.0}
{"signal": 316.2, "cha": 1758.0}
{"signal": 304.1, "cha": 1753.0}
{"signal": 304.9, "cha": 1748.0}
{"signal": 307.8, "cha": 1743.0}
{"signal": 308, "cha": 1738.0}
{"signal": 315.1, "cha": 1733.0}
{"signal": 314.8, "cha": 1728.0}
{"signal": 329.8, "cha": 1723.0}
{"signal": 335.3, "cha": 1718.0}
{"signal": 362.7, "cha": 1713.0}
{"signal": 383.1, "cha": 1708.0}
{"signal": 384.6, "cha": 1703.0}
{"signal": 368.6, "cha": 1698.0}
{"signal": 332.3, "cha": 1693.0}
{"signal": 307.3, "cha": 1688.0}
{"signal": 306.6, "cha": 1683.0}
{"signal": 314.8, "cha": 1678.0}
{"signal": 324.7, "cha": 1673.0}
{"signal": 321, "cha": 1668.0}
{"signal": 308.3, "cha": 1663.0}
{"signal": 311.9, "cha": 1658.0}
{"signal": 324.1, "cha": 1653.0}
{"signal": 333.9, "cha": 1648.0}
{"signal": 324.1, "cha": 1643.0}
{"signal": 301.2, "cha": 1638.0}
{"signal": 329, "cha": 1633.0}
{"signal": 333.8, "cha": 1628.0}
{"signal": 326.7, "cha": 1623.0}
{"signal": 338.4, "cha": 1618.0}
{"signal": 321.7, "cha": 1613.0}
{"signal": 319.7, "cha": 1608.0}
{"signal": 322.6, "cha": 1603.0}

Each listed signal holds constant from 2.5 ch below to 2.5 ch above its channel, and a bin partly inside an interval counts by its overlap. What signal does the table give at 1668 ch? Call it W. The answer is 321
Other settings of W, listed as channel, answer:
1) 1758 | 316.2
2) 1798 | 315.3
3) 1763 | 314.7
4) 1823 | 307.4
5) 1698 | 368.6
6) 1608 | 319.7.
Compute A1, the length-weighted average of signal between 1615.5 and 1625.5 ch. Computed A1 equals 333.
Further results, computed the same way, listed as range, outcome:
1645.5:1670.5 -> 320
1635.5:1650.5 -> 320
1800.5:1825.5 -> 315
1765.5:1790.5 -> 316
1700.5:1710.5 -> 384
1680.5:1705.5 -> 340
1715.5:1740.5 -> 321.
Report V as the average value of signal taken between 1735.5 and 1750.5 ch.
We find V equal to 307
